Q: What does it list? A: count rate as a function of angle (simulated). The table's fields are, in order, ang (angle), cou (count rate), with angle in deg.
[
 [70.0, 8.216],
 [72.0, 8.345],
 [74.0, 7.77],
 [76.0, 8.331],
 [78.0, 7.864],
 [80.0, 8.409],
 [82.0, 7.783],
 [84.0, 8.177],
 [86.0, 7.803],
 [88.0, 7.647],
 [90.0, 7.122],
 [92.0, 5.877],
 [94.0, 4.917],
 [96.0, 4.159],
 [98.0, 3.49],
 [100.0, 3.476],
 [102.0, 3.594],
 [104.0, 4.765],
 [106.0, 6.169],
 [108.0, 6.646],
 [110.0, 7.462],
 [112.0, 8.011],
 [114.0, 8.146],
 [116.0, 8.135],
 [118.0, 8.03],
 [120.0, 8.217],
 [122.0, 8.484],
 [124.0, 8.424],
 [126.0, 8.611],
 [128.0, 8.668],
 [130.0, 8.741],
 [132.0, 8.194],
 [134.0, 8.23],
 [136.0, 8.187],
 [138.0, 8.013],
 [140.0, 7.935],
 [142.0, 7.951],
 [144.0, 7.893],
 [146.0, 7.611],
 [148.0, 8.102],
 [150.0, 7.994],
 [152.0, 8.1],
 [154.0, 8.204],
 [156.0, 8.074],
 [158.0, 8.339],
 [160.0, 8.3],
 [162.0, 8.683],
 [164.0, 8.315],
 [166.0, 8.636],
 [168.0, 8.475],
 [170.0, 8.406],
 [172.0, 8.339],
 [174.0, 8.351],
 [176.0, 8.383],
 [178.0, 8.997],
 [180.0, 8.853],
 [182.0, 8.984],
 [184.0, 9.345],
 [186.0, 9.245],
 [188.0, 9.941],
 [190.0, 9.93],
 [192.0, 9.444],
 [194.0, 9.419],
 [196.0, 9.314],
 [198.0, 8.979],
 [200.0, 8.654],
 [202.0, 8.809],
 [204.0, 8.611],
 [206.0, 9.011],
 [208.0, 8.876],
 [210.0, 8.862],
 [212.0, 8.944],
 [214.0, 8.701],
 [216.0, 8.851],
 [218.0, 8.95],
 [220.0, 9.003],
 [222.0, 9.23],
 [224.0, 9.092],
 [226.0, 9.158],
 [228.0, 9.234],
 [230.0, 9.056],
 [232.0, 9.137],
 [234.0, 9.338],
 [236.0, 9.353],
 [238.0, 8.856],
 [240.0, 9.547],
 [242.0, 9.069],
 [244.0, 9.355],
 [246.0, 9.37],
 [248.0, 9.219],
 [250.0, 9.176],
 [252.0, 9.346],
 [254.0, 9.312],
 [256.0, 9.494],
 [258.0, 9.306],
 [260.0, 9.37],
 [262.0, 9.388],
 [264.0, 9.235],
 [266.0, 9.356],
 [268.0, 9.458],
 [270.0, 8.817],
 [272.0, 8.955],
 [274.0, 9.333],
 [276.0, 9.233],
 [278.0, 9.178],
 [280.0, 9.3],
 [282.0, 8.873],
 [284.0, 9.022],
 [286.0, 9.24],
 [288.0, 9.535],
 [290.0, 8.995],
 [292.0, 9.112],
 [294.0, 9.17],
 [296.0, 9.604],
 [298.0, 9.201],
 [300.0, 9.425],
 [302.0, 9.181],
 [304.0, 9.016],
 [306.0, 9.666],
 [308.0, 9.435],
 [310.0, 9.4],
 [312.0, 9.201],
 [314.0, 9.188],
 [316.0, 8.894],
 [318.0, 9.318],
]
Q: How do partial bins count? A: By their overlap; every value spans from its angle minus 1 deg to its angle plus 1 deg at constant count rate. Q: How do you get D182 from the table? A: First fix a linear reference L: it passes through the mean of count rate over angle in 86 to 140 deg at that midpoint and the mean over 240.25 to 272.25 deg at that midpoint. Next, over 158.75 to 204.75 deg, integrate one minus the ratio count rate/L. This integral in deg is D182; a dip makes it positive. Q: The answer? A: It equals -4.5 deg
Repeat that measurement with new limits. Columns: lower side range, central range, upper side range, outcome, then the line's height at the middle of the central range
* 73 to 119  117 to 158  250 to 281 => -4.9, 7.32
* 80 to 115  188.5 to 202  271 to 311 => -2.6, 7.76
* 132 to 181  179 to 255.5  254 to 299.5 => -3.5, 8.76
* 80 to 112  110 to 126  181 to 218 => -3.5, 6.72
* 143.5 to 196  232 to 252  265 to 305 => -0.6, 8.99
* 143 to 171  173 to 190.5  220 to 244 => -1.1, 8.54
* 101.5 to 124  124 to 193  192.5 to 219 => -4.0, 8.05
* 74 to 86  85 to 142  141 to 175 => 7.5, 8.13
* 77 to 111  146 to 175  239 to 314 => -3.8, 7.32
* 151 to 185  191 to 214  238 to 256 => -0.3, 8.85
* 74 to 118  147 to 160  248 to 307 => -1.2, 7.46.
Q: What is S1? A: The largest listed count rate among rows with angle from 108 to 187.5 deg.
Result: 9.345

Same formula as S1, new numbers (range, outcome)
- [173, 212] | 9.941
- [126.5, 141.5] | 8.741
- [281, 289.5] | 9.535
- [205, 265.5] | 9.547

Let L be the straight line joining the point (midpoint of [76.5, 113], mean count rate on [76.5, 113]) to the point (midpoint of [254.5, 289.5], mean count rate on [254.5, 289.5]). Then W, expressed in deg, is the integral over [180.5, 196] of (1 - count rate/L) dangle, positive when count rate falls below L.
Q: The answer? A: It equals -3.1 deg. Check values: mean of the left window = 6.33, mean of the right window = 9.24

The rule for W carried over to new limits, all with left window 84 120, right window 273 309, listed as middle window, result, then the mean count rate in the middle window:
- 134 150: -2.4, 7.98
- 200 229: -3.2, 8.94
